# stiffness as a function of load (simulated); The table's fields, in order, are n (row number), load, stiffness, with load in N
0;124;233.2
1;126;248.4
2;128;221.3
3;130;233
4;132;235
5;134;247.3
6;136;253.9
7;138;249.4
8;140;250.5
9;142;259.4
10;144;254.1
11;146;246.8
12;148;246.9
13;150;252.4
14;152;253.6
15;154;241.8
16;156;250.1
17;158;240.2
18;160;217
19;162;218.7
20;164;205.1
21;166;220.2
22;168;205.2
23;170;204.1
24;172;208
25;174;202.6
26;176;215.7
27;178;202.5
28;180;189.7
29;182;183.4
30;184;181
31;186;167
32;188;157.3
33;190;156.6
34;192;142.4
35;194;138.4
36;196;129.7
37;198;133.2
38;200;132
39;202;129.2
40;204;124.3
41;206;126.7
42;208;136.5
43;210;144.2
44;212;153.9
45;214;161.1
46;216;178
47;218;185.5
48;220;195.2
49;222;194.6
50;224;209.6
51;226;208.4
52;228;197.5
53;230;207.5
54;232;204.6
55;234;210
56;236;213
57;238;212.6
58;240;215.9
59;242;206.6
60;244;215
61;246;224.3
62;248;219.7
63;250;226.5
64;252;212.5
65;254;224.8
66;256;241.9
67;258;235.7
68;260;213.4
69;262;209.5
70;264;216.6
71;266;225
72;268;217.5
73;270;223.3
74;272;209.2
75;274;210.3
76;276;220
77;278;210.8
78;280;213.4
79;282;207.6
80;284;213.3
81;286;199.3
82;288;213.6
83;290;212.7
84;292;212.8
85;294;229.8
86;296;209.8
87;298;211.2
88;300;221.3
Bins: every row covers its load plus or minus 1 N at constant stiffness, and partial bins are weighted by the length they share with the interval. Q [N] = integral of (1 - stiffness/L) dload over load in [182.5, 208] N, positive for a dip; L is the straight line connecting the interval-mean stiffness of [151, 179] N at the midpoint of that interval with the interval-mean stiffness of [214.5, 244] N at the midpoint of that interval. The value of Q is 8.2 N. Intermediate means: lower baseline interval 220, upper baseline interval 202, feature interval 144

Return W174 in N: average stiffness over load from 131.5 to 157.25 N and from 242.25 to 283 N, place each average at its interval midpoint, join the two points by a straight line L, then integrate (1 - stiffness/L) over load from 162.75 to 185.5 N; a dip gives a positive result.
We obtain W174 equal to 3.84 N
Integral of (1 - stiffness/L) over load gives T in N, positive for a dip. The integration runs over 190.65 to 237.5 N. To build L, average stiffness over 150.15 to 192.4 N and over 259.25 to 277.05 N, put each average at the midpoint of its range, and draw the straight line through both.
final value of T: 9.38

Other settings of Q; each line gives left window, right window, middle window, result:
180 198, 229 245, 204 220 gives 2.43 N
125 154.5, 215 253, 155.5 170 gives 1.02 N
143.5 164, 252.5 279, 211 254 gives 4.30 N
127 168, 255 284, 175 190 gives 3.20 N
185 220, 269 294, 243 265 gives -3.65 N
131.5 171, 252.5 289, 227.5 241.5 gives 0.89 N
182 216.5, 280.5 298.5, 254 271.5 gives -2.70 N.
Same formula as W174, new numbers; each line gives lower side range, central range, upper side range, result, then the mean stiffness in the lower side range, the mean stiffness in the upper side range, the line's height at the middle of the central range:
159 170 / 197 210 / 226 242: 4.9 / 212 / 209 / 210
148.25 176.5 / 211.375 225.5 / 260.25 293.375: 2.3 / 225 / 214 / 219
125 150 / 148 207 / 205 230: 6.9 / 246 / 176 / 211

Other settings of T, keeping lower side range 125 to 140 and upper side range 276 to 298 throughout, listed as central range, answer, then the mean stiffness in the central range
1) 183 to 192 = 2.66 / 163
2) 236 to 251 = 0.26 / 217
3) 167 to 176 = 1.08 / 206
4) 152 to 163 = 0.08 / 235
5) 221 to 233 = 1.08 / 204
